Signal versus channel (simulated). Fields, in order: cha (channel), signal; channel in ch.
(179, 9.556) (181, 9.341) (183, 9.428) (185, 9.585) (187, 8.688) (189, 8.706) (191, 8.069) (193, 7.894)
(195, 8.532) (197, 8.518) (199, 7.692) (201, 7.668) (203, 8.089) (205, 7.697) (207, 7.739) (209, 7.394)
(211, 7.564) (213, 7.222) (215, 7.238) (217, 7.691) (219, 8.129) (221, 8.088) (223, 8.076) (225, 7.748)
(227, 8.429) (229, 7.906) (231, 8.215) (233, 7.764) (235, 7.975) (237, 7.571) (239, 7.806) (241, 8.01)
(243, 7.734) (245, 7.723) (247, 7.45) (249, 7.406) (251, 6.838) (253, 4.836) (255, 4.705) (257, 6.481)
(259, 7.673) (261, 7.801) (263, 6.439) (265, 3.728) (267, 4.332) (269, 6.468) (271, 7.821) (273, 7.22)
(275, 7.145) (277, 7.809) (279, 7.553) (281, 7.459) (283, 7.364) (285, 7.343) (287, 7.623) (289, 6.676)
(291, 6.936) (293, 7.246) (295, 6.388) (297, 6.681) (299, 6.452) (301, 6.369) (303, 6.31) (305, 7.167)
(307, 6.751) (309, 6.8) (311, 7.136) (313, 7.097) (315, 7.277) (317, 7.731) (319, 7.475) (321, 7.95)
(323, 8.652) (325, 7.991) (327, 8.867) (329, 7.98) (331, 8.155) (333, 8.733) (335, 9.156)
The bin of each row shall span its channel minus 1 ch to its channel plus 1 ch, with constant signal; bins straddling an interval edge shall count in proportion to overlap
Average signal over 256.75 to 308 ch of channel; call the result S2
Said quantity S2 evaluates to 6.82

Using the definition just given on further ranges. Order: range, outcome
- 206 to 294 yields 7.24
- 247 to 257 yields 6.15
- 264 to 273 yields 5.77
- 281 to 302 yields 6.93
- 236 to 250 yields 7.67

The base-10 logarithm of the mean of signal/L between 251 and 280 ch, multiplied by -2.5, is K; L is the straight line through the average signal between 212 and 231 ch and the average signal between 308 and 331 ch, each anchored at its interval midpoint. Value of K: 0.21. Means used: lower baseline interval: 7.86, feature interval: 6.44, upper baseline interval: 7.74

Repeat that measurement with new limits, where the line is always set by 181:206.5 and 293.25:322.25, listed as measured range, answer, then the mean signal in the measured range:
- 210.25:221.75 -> 0.07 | 7.65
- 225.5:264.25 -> 0.07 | 7.29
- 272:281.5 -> -0.01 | 7.44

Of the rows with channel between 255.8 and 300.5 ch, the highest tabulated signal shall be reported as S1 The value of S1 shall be 7.821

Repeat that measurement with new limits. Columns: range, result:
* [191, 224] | 8.532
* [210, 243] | 8.429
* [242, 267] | 7.801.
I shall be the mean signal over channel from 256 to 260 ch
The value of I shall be 7.08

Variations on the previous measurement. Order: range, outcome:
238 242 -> 7.91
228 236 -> 7.96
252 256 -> 4.77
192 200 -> 8.16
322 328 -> 8.5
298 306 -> 6.57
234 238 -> 7.77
